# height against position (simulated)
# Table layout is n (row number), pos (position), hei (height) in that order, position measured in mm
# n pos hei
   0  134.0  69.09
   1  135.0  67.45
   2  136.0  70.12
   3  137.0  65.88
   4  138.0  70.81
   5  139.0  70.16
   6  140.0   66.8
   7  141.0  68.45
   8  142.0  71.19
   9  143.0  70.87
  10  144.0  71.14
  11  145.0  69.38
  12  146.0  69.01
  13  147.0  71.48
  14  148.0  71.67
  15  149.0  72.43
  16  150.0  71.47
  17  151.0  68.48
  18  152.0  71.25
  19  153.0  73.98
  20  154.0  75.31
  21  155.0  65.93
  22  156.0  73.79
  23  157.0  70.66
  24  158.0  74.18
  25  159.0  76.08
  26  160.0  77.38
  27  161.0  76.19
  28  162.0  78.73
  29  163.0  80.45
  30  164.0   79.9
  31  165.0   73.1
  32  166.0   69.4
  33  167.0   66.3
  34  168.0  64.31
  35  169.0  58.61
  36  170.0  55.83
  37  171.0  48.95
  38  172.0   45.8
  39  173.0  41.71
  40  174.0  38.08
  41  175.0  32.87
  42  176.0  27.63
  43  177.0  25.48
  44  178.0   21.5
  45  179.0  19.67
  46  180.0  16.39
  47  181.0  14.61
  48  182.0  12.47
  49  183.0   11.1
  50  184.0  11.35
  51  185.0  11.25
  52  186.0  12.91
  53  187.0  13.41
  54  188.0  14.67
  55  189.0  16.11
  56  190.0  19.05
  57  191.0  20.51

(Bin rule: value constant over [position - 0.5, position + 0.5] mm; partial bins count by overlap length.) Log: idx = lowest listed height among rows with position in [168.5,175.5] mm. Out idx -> 32.87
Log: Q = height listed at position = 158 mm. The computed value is 74.18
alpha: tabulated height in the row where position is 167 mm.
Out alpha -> 66.3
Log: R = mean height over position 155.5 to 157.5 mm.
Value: 72.2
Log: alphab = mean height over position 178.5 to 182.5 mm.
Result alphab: 15.8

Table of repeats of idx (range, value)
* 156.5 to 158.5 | 70.66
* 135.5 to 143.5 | 65.88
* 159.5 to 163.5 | 76.19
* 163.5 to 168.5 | 64.31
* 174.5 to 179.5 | 19.67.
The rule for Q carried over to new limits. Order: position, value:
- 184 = 11.35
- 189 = 16.11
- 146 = 69.01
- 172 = 45.8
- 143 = 70.87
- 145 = 69.38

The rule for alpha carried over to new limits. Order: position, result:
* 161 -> 76.19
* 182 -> 12.47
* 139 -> 70.16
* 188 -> 14.67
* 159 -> 76.08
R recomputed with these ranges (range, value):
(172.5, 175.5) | 37.6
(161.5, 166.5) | 76.3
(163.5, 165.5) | 76.5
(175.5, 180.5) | 22.1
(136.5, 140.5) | 68.4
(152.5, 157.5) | 71.9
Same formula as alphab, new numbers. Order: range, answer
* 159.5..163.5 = 78.2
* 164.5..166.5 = 71.2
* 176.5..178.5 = 23.5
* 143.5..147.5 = 70.3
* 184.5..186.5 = 12.1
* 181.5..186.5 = 11.8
